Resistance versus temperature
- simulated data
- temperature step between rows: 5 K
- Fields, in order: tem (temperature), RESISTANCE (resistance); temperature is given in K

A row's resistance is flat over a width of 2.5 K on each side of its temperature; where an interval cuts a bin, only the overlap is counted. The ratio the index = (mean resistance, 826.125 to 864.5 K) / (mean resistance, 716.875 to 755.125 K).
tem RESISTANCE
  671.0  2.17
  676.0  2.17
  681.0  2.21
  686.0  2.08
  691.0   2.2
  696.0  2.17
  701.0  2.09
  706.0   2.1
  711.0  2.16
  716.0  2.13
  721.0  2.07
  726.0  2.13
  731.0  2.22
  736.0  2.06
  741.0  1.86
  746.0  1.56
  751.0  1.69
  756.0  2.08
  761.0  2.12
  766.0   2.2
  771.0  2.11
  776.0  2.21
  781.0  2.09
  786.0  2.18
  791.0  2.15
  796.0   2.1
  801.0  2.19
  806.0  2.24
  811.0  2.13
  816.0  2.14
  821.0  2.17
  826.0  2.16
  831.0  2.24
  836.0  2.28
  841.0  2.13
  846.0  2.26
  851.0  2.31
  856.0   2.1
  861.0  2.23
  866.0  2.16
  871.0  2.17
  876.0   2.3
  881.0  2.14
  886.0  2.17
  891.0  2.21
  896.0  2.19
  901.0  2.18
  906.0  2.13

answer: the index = 1.1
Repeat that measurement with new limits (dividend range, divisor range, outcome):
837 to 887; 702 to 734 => 1.03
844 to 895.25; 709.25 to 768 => 1.09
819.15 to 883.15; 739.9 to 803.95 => 1.08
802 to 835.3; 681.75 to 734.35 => 1.02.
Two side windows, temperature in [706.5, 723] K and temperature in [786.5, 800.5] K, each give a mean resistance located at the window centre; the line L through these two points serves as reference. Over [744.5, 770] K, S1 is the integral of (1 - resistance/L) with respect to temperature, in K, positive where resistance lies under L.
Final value 2.1 K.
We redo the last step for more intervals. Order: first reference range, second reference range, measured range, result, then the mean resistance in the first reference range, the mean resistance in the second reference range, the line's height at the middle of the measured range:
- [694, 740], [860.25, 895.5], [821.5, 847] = -0.4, 2.12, 2.2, 2.17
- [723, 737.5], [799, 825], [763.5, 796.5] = 0.1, 2.14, 2.17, 2.16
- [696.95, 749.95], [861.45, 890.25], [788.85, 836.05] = -1.1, 2.03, 2.19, 2.13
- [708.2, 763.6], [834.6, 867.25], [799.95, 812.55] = -0.4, 2.01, 2.21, 2.13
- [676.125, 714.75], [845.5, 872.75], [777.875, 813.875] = 0.4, 2.15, 2.2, 2.18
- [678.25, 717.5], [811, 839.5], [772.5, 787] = 0.1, 2.14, 2.19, 2.17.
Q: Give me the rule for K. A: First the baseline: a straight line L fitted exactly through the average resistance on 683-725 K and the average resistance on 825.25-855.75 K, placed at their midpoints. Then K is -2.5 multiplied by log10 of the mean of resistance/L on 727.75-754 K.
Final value 0.14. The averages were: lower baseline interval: 2.13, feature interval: 1.89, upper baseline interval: 2.22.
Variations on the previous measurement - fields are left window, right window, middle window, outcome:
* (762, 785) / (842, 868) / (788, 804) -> 0.01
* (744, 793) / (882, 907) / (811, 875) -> -0.04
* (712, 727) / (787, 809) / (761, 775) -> 0.00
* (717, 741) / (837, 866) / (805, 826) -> 0.00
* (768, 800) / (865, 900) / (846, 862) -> -0.02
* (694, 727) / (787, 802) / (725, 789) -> 0.05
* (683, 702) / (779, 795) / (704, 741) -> 0.02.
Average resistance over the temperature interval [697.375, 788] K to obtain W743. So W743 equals 2.06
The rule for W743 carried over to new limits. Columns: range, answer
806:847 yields 2.19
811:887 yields 2.2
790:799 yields 2.12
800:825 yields 2.17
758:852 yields 2.18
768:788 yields 2.15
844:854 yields 2.28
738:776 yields 1.96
